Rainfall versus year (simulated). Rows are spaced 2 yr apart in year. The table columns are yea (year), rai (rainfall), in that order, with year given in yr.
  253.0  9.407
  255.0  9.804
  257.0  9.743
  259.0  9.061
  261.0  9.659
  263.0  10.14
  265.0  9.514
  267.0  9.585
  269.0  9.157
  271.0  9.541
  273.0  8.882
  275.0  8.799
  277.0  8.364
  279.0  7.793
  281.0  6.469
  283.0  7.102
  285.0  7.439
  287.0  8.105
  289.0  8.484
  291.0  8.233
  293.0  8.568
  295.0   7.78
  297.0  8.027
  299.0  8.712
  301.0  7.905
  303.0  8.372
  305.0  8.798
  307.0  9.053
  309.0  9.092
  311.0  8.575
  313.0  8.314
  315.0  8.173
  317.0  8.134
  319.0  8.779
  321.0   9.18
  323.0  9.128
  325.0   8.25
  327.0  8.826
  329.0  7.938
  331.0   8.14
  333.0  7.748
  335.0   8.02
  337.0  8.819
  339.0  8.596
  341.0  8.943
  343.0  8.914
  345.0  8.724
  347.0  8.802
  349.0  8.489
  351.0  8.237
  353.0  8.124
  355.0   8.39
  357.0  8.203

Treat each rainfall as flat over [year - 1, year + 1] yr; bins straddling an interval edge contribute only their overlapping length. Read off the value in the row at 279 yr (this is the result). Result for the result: 7.793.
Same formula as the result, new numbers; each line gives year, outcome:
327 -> 8.826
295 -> 7.78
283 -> 7.102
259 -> 9.061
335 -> 8.02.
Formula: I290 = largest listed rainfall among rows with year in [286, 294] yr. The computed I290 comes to 8.568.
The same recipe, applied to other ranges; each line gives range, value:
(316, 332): 9.18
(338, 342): 8.943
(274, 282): 8.799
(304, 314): 9.092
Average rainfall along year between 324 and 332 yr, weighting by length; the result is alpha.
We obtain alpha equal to 8.29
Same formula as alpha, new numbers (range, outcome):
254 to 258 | 9.77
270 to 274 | 9.21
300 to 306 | 8.36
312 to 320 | 8.35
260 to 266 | 9.77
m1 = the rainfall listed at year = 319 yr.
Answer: 8.779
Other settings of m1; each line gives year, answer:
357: 8.203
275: 8.799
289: 8.484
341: 8.943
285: 7.439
